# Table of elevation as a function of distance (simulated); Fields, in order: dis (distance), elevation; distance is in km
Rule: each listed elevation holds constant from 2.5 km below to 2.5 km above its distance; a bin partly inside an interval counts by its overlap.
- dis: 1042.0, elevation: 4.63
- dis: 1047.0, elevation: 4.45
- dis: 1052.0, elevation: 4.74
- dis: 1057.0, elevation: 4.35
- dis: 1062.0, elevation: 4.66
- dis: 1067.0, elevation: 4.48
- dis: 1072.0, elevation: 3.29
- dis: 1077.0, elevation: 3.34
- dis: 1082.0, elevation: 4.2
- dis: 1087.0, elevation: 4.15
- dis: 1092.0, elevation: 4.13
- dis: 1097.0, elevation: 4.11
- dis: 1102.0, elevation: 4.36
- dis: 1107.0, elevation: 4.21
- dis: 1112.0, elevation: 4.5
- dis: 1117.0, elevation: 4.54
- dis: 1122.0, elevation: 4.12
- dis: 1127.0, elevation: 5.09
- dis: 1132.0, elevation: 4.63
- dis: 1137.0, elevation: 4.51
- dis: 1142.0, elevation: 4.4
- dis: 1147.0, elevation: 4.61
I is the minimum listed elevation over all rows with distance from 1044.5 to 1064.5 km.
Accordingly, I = 4.35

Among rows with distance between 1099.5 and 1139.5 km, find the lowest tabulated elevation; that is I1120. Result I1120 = 4.12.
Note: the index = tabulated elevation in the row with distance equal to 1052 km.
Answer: 4.74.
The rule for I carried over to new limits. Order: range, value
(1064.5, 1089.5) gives 3.29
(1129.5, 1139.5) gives 4.51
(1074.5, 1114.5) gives 3.34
